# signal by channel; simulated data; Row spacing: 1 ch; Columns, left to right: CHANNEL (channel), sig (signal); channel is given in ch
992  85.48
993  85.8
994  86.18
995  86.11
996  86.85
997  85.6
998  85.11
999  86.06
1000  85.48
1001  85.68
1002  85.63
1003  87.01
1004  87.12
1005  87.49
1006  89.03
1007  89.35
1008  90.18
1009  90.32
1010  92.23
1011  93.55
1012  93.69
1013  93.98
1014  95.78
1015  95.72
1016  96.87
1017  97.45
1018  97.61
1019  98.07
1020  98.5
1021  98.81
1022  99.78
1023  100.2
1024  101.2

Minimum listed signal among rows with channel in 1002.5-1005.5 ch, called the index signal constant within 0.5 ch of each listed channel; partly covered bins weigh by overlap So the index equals 87.01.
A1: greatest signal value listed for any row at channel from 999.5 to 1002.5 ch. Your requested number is 85.68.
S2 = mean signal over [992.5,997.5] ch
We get 86.1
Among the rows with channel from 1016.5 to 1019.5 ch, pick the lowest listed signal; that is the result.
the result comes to 97.45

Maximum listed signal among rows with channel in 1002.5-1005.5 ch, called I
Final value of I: 87.49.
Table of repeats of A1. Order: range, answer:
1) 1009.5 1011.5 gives 93.55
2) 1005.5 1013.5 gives 93.98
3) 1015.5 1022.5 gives 99.78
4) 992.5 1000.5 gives 86.85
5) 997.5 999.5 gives 86.06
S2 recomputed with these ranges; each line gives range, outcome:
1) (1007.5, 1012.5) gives 92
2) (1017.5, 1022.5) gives 98.6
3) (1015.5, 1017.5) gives 97.2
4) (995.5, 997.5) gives 86.2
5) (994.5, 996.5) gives 86.5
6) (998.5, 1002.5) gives 85.7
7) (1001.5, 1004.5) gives 86.6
